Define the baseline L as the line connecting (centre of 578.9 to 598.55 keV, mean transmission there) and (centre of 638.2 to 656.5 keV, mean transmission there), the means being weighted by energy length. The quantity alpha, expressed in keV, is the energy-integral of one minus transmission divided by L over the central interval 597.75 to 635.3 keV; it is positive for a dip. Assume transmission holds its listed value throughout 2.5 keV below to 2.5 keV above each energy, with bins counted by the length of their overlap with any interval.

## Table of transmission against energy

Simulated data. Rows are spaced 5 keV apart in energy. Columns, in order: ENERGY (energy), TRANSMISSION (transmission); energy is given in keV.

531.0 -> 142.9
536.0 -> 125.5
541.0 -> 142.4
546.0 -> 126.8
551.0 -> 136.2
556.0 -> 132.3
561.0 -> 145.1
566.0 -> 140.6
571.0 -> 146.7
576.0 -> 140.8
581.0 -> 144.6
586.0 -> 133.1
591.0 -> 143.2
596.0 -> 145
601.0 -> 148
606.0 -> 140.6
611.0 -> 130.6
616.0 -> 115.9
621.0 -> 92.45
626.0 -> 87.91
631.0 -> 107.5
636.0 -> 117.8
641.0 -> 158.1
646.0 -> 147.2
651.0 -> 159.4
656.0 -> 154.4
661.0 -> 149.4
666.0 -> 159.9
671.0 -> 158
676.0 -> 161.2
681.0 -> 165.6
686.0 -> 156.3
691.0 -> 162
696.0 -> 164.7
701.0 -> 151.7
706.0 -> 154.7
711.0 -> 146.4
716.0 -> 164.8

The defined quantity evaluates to 7.4 keV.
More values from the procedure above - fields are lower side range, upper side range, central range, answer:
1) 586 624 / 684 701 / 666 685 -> -0.85 keV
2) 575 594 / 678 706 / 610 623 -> 3.06 keV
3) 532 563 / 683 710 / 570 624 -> 3.15 keV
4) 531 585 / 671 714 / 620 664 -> 5.46 keV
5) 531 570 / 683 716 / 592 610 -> 0.01 keV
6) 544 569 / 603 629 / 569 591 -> -2.37 keV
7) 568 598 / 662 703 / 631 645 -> 1.70 keV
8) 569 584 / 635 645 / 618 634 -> 5.09 keV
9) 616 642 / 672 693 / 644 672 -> -3.48 keV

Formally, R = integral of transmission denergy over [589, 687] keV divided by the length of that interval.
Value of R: 140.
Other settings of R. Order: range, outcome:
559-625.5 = 134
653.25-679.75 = 157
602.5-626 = 118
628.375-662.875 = 142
